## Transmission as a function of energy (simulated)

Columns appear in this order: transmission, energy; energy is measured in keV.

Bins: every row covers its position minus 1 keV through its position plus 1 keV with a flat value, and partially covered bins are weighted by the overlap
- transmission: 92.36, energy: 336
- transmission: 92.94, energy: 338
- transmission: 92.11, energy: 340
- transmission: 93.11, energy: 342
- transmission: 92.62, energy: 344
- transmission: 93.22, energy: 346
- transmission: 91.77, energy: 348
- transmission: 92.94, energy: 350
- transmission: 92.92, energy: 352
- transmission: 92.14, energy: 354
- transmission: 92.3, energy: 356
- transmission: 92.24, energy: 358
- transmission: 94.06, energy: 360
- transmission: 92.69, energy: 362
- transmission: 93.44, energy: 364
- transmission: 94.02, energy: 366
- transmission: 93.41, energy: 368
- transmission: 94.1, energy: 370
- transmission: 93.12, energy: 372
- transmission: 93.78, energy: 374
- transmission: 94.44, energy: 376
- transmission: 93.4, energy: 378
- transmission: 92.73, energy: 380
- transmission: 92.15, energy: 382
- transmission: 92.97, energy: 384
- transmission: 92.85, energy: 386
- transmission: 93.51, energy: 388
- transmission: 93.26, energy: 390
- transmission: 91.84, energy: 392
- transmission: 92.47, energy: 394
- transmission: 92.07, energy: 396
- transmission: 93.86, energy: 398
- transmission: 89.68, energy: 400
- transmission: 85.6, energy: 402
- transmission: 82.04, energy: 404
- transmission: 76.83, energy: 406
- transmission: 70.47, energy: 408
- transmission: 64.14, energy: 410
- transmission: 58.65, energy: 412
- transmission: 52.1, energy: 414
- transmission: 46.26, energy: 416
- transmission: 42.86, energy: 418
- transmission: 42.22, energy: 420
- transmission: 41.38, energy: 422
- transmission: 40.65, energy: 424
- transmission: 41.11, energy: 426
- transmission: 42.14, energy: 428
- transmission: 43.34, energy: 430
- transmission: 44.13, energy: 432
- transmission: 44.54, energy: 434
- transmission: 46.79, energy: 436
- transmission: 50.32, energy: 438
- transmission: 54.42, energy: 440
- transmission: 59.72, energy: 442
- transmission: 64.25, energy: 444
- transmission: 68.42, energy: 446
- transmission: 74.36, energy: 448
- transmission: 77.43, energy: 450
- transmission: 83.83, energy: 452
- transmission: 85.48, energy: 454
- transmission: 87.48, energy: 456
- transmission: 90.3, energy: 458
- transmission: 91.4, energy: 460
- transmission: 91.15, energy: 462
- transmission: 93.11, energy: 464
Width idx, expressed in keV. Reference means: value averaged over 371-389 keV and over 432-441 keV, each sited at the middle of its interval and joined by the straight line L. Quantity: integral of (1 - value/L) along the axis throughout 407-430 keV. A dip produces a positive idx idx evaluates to 5.2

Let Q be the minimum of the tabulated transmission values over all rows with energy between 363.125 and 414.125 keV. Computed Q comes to 52.1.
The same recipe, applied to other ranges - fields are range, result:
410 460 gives 40.65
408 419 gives 42.86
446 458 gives 68.42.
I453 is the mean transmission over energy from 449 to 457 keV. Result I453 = 83.6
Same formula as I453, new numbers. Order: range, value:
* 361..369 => 93.4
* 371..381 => 93.5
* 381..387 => 92.7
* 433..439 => 47.2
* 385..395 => 92.8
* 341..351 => 92.7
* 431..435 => 44.3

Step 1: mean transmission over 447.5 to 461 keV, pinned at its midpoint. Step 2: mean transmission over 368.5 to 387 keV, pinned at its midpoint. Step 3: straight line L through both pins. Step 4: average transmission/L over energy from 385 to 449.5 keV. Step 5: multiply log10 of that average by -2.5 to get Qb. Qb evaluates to 0.344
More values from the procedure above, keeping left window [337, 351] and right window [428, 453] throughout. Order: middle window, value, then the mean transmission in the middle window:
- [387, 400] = -0.226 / 92.6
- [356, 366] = -0.078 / 93.1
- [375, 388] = -0.173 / 93.1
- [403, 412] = -0.021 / 71.7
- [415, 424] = 0.468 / 42.9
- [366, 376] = -0.130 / 93.7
